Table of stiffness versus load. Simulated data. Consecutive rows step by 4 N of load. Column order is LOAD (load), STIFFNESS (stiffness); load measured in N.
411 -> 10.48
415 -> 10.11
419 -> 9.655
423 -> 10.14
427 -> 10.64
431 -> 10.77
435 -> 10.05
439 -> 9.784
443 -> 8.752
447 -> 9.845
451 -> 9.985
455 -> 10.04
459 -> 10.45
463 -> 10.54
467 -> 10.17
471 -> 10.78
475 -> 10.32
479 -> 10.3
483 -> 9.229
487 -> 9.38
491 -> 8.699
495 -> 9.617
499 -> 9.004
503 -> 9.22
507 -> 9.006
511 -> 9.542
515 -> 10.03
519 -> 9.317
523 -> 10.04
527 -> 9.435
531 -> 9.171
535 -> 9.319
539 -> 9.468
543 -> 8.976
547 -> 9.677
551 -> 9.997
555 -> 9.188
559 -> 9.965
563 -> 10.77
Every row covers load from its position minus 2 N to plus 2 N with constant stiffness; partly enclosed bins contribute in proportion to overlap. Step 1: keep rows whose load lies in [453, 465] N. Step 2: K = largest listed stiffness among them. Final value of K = 10.54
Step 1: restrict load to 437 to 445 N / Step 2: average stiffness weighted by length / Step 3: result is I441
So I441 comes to 9.27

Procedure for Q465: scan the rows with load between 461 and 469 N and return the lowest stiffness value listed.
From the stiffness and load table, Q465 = 10.17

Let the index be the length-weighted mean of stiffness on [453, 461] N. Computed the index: 10.2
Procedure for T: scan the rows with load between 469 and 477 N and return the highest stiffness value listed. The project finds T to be 10.78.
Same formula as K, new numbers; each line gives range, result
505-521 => 10.03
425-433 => 10.77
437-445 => 9.784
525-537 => 9.435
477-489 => 10.3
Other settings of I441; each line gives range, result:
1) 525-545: 9.27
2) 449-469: 10.2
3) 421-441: 10.3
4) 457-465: 10.5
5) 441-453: 9.53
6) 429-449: 9.84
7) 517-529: 9.6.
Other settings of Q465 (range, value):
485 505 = 8.699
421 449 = 8.752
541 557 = 8.976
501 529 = 9.006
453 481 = 10.04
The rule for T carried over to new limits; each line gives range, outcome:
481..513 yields 9.617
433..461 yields 10.45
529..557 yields 9.997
